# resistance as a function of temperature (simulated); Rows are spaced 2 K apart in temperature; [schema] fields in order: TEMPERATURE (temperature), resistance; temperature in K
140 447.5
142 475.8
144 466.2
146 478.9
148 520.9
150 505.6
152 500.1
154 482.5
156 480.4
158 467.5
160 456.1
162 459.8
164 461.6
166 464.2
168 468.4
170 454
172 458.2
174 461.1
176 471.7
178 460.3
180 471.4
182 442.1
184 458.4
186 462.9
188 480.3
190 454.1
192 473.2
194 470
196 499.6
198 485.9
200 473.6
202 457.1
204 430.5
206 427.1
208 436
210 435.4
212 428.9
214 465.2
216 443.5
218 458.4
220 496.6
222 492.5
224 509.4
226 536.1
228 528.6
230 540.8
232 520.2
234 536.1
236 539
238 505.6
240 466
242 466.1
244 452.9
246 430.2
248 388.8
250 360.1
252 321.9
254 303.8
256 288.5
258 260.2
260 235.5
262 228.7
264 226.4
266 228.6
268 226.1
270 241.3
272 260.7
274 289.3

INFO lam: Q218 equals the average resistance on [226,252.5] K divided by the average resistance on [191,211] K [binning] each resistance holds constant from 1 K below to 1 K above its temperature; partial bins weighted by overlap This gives 1.0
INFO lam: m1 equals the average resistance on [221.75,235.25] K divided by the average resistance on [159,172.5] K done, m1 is 1.14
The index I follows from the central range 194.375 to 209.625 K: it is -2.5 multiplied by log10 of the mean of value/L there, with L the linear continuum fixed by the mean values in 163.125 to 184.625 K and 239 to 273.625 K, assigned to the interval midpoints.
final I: -0.12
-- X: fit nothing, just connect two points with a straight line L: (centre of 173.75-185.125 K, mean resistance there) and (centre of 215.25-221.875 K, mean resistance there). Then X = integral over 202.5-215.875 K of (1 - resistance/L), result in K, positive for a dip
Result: 0.9 K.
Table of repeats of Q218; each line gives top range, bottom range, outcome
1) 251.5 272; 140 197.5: 0.54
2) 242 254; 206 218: 0.88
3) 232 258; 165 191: 0.91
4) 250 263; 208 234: 0.57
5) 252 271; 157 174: 0.55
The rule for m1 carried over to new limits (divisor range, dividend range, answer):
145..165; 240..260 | 0.75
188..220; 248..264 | 0.63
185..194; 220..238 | 1.12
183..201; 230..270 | 0.78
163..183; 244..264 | 0.68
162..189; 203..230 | 1.02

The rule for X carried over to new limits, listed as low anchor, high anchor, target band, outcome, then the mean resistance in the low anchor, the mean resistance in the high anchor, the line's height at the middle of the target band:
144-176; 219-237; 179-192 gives 0.8 K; 474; 522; 492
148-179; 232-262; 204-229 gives -2.8 K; 472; 395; 423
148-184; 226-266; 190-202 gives -0.9 K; 470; 399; 443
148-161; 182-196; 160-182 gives 0.7 K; 485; 467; 476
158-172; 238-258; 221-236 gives -4.5 K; 461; 386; 404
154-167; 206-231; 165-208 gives 0.9 K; 466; 479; 472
